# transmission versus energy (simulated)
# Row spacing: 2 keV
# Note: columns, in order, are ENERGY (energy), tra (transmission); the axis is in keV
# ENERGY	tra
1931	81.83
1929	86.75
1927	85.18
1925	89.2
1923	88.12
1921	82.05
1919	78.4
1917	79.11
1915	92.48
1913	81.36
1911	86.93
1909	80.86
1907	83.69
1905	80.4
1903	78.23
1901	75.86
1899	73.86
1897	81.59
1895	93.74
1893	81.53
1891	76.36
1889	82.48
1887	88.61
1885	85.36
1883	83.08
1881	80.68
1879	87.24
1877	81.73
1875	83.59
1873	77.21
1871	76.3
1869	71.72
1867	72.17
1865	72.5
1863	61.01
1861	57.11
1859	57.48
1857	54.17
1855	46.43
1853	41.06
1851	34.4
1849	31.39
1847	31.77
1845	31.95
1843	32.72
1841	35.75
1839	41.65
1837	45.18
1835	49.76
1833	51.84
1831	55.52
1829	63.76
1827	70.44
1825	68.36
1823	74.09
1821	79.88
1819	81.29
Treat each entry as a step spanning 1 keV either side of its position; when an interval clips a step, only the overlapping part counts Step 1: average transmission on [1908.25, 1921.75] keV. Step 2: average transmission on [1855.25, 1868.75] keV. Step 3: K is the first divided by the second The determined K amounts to 1.34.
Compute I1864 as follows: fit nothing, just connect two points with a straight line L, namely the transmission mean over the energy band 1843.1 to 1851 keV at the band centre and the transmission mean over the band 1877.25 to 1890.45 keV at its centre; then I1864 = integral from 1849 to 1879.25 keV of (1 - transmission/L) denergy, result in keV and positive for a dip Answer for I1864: -3.4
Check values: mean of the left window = 32.2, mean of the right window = 84.1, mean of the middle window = 63.3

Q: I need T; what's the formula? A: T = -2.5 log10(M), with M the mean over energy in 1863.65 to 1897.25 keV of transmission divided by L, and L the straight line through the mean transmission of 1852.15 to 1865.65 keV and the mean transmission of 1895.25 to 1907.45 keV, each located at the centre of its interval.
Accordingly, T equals -0.19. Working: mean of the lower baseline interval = 55.4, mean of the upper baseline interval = 79.6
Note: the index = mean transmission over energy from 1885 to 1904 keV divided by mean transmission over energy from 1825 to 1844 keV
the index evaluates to 1.61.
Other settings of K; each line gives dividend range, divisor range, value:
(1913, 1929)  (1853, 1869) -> 1.42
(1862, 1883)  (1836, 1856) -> 2.06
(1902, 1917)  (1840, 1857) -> 2.26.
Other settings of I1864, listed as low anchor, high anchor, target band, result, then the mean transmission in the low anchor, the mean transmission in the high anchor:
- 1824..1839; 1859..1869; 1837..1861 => 8.1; 56.8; 65.5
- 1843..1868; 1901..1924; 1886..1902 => -2.3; 48.6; 82.6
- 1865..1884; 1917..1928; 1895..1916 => 0.0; 78.9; 84.1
